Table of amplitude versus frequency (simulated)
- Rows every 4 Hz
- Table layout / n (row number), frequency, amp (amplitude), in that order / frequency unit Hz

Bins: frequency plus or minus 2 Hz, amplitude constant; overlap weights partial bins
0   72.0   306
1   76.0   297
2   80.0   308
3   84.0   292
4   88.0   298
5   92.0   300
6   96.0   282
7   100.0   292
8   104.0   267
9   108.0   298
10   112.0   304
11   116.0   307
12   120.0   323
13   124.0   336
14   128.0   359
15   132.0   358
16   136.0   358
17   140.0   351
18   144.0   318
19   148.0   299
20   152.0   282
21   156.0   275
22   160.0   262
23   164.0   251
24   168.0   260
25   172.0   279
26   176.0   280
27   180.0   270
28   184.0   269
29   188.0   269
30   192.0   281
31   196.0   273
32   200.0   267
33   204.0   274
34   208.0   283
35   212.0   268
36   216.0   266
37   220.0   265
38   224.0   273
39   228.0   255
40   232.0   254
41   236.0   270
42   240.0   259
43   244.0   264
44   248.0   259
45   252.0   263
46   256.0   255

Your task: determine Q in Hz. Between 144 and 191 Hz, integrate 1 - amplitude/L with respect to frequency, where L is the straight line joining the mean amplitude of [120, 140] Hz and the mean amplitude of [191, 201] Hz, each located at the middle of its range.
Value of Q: 4.8 Hz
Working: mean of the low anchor 350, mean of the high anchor 274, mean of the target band 274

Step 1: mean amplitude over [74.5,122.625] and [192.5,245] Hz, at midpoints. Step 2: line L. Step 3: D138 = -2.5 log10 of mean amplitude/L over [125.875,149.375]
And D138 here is -0.19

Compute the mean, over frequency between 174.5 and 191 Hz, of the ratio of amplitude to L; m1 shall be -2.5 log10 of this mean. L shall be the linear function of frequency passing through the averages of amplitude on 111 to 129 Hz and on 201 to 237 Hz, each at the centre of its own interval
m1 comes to 0.063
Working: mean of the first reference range 325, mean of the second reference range 267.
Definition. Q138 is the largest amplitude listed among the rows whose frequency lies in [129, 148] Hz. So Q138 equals 358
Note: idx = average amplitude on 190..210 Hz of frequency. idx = 276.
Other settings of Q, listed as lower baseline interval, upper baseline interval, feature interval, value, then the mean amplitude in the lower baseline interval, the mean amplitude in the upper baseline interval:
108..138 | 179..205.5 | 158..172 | 1.6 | 333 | 272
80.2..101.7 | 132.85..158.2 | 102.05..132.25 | -1.2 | 294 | 315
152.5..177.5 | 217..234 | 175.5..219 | -1.2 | 268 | 262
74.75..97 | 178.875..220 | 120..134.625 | -3.0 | 297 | 272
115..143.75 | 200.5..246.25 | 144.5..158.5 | 1.6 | 341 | 266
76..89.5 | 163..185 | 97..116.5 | -0.1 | 299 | 269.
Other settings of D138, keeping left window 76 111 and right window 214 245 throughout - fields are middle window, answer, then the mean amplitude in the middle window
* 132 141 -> -0.25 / 356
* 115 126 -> -0.13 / 323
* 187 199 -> -0.01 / 274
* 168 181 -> 0.00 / 274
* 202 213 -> -0.03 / 276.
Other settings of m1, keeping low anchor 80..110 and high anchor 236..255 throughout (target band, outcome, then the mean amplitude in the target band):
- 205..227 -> -0.01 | 270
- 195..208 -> -0.01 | 273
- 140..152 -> -0.11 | 311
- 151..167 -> 0.05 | 266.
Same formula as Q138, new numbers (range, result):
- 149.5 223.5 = 283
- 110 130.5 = 359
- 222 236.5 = 273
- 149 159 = 282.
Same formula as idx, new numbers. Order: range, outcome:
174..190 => 272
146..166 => 274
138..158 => 305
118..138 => 347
